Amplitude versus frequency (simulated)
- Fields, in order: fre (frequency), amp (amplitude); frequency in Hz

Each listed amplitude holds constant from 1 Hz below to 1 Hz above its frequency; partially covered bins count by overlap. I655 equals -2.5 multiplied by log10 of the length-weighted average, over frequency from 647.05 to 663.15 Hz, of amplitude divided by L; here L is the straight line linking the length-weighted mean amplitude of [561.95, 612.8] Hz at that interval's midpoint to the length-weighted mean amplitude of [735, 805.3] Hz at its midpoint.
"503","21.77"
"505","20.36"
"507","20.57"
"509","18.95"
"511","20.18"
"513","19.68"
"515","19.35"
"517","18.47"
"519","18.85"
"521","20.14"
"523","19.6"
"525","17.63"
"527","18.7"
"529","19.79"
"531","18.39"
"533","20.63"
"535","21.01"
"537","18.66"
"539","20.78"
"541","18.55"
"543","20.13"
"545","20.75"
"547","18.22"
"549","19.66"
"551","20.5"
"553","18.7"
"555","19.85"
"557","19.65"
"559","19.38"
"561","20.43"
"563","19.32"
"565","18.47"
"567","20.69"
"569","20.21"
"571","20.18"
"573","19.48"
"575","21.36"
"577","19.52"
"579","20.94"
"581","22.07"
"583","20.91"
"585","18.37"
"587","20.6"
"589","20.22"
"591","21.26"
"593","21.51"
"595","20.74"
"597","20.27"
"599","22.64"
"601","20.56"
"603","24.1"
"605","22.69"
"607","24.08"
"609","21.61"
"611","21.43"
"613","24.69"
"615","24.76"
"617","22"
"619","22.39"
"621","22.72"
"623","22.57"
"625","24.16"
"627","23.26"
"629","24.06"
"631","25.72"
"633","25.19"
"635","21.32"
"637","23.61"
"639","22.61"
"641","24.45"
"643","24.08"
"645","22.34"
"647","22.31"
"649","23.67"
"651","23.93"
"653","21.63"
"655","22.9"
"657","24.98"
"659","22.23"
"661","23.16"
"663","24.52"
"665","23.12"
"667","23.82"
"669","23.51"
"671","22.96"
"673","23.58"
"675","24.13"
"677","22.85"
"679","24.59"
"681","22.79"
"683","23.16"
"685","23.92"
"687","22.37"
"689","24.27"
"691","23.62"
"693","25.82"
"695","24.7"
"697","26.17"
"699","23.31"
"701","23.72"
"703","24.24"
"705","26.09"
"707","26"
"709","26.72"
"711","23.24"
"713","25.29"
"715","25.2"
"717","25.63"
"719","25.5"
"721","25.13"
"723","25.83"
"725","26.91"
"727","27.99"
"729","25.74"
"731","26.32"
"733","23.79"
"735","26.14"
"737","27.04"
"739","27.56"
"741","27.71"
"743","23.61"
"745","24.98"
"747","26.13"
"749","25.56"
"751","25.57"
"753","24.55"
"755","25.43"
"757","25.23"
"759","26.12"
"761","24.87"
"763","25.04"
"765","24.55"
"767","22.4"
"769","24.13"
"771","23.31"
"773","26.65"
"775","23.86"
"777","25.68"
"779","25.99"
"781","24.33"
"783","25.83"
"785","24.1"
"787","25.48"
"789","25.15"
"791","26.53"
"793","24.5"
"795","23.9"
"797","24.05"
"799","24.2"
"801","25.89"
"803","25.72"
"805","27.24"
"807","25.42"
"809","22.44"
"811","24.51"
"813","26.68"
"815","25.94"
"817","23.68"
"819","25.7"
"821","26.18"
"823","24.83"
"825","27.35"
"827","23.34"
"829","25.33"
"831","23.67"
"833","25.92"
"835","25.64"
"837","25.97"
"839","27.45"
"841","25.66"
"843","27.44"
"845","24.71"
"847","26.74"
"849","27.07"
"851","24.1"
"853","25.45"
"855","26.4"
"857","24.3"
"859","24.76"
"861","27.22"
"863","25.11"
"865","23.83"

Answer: -0.03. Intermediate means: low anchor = 21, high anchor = 25.2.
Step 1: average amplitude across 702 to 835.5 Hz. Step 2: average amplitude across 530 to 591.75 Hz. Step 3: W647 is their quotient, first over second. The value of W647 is 1.27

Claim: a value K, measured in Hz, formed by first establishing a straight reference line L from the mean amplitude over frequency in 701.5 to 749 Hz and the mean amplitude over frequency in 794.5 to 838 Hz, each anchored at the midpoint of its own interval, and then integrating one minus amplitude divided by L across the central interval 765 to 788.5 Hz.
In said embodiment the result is 0.7 Hz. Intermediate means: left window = 25.7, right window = 25.2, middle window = 24.7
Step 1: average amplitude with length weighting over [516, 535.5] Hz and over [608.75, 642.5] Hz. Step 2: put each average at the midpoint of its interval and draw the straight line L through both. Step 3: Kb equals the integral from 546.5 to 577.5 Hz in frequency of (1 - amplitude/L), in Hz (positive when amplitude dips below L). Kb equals 1.51 Hz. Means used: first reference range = 19.3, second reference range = 23.4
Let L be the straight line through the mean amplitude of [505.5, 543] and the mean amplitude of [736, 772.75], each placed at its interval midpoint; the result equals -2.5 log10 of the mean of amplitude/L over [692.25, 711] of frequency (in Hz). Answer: -0.05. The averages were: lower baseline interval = 19.5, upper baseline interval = 25.2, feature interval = 25.1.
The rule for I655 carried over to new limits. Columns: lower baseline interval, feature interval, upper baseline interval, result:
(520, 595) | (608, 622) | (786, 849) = -0.08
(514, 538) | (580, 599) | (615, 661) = 0.04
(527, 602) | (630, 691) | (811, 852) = -0.07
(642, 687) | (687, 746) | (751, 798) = -0.06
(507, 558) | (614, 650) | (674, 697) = -0.05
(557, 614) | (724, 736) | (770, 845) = -0.10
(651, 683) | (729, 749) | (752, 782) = -0.06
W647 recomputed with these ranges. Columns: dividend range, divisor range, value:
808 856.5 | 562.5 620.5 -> 1.20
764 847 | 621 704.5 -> 1.06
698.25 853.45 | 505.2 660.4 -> 1.20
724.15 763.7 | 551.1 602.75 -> 1.27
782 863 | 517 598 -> 1.28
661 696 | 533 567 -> 1.21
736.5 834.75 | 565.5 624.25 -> 1.17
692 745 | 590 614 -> 1.16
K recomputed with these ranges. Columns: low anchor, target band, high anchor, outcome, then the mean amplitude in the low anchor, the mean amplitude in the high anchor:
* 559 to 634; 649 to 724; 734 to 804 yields -2.00 Hz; 21.7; 25.2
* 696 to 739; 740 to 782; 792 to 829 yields 0.52 Hz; 25.6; 25.1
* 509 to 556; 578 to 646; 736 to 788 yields -3.13 Hz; 19.5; 25.2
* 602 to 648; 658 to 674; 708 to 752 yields 0.61 Hz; 23.3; 25.8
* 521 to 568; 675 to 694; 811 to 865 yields -1.10 Hz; 19.6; 25.6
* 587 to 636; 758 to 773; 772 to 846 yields 0.14 Hz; 22.6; 25.3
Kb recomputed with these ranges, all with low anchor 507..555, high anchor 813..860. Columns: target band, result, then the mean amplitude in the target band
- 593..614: -1.32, 22.2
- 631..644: -1.27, 23.7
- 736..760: -2.00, 25.8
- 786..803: -0.19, 25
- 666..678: -0.64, 23.5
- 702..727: -2.64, 25.6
